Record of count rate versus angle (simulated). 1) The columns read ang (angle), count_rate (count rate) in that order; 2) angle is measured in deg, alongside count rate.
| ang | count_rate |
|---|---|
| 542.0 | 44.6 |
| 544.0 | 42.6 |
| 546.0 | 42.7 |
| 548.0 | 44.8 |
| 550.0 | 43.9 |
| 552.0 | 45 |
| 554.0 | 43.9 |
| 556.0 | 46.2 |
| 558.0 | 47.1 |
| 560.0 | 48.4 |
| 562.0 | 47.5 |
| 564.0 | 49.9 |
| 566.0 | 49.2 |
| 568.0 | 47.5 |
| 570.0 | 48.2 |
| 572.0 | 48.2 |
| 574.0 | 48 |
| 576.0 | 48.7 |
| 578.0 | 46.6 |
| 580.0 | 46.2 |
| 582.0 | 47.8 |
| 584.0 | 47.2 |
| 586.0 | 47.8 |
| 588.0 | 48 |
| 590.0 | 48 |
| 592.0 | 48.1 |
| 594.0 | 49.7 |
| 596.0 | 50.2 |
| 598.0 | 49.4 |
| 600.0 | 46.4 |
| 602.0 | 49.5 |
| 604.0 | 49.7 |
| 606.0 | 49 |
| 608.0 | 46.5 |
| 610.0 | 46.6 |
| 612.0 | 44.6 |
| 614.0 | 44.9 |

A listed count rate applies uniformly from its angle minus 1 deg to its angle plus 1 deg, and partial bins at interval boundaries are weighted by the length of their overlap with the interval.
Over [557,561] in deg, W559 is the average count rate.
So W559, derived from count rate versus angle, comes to 47.8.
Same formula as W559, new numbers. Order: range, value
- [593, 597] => 50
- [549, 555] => 44.3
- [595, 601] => 48.7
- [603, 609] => 48.4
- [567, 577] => 48.1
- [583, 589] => 47.7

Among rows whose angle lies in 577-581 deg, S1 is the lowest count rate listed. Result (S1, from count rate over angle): 46.2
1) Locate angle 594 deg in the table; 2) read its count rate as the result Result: 49.7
